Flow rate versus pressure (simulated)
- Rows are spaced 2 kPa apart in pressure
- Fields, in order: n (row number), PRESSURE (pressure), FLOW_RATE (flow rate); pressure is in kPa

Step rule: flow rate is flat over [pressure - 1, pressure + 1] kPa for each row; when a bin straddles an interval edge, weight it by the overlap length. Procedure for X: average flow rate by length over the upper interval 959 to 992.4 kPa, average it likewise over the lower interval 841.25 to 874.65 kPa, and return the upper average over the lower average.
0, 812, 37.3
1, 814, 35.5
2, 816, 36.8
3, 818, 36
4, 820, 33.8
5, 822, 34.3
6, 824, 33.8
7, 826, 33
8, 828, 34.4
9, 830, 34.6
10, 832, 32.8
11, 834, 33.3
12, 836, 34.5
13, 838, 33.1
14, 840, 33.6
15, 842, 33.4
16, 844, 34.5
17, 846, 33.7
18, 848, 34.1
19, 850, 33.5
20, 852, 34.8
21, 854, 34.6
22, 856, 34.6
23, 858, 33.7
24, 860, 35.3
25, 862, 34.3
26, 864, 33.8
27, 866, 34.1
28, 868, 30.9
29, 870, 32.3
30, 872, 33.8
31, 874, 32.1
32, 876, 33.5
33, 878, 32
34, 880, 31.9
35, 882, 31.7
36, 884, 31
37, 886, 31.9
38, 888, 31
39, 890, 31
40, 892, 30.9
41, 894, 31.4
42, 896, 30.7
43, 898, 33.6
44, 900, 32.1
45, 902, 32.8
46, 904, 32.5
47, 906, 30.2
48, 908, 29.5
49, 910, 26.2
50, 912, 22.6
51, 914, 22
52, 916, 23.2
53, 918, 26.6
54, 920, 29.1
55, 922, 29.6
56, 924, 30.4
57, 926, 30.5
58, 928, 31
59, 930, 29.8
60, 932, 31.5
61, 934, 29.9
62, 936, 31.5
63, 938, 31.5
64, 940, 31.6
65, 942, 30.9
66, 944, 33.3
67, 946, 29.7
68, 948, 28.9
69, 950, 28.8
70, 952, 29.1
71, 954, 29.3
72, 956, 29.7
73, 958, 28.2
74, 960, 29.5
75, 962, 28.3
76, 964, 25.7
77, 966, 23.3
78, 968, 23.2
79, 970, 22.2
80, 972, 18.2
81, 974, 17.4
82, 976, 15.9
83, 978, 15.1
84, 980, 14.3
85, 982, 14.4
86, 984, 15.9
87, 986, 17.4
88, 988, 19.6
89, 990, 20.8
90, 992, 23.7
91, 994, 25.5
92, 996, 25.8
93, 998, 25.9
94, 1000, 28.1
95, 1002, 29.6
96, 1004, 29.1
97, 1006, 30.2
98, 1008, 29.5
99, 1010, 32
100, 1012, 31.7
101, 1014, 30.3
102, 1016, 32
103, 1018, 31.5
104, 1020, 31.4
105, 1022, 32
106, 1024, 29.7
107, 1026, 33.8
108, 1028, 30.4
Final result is 0.60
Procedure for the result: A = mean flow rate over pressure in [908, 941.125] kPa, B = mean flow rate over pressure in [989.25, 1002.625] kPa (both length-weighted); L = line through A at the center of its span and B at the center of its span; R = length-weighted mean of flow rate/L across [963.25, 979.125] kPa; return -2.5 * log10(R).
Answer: 0.31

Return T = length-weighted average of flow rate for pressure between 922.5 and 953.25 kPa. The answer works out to 30.5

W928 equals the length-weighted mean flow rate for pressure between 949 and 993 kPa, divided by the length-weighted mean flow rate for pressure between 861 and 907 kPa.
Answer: 0.7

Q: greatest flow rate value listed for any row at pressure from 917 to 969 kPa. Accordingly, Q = 33.3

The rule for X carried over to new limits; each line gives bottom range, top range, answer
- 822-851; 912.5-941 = 0.86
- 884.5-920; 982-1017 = 0.89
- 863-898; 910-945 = 0.91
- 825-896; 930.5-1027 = 0.80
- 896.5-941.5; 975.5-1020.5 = 0.84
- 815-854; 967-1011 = 0.66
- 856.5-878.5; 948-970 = 0.82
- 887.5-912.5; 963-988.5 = 0.61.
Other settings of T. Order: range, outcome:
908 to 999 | 25.5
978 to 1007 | 22.6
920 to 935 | 30.3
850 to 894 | 32.8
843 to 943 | 31.3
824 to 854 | 33.8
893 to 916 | 29.1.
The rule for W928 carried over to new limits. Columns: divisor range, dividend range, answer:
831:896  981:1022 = 0.80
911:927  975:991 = 0.62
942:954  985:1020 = 0.91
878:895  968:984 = 0.55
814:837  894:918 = 0.84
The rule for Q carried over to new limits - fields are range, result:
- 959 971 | 29.5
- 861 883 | 34.3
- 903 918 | 32.5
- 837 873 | 35.3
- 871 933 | 33.8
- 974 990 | 20.8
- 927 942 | 31.6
